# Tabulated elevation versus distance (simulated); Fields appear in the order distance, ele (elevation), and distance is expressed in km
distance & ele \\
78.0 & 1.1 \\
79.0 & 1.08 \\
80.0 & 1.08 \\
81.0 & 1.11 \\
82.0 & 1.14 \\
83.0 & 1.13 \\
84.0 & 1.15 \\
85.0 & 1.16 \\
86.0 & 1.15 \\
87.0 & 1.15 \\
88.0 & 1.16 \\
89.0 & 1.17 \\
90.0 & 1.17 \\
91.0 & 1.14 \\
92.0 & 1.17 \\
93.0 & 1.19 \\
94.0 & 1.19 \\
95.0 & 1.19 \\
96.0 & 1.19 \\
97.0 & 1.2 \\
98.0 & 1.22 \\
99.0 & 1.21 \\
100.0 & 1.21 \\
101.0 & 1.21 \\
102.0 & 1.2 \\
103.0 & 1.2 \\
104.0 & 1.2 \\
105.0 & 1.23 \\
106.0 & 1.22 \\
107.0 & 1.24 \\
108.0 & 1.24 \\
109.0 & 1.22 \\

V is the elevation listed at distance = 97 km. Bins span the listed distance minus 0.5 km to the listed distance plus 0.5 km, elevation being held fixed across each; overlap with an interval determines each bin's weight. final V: 1.2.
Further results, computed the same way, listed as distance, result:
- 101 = 1.21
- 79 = 1.08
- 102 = 1.2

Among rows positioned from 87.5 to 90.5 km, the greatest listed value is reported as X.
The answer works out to 1.17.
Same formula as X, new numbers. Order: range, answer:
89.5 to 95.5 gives 1.19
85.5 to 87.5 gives 1.15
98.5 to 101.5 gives 1.21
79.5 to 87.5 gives 1.16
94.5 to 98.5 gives 1.22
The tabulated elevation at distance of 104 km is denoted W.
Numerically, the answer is 1.2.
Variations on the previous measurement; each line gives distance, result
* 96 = 1.19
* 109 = 1.22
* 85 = 1.16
